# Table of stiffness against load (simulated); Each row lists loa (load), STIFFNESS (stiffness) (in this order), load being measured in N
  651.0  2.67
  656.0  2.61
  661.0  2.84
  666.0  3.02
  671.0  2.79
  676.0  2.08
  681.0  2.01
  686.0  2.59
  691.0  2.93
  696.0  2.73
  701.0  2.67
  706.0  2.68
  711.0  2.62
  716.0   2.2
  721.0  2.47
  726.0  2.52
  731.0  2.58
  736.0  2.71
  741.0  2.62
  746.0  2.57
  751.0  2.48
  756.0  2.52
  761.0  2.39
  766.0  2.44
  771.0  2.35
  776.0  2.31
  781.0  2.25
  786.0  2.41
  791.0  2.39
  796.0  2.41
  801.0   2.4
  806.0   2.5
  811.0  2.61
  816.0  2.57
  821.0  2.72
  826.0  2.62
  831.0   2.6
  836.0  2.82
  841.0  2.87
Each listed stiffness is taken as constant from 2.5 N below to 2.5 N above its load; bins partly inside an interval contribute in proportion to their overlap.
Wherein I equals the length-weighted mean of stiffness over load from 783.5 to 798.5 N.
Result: 2.4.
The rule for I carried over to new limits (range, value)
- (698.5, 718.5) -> 2.54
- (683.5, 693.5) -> 2.76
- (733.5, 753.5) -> 2.59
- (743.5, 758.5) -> 2.52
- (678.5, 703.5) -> 2.59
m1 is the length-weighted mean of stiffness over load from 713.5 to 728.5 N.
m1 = 2.4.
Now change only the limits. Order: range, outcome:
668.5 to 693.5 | 2.48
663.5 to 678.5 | 2.63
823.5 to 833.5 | 2.61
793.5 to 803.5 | 2.41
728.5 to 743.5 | 2.64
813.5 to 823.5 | 2.65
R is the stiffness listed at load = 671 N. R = 2.79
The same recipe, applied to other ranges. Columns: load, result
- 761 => 2.39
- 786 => 2.41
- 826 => 2.62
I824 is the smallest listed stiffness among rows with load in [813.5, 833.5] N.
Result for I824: 2.57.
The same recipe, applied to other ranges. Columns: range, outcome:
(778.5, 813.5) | 2.25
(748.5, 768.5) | 2.39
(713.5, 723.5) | 2.2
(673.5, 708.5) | 2.01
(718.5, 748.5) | 2.47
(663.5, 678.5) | 2.08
